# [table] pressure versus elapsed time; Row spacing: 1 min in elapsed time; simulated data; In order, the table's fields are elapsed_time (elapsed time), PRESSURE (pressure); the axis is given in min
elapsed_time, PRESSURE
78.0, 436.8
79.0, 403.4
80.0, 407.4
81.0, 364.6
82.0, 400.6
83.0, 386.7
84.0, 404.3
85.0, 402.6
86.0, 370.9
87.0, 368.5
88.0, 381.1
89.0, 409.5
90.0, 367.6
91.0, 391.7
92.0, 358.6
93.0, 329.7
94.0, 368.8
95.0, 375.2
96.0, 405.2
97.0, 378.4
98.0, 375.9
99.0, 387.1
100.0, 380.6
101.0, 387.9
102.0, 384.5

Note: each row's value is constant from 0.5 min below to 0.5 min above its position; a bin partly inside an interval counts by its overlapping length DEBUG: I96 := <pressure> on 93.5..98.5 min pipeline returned 381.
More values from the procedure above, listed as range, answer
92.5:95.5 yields 358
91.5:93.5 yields 344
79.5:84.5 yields 393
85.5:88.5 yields 374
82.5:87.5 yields 387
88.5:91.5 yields 390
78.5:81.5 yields 392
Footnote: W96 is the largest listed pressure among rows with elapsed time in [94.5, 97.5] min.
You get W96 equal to 405.2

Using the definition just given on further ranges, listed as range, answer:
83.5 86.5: 404.3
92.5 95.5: 375.2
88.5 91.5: 409.5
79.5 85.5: 407.4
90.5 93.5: 391.7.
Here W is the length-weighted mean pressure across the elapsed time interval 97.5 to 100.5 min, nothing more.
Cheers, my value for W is 381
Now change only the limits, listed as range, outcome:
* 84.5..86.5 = 387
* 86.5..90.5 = 382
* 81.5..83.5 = 394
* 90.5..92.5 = 375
